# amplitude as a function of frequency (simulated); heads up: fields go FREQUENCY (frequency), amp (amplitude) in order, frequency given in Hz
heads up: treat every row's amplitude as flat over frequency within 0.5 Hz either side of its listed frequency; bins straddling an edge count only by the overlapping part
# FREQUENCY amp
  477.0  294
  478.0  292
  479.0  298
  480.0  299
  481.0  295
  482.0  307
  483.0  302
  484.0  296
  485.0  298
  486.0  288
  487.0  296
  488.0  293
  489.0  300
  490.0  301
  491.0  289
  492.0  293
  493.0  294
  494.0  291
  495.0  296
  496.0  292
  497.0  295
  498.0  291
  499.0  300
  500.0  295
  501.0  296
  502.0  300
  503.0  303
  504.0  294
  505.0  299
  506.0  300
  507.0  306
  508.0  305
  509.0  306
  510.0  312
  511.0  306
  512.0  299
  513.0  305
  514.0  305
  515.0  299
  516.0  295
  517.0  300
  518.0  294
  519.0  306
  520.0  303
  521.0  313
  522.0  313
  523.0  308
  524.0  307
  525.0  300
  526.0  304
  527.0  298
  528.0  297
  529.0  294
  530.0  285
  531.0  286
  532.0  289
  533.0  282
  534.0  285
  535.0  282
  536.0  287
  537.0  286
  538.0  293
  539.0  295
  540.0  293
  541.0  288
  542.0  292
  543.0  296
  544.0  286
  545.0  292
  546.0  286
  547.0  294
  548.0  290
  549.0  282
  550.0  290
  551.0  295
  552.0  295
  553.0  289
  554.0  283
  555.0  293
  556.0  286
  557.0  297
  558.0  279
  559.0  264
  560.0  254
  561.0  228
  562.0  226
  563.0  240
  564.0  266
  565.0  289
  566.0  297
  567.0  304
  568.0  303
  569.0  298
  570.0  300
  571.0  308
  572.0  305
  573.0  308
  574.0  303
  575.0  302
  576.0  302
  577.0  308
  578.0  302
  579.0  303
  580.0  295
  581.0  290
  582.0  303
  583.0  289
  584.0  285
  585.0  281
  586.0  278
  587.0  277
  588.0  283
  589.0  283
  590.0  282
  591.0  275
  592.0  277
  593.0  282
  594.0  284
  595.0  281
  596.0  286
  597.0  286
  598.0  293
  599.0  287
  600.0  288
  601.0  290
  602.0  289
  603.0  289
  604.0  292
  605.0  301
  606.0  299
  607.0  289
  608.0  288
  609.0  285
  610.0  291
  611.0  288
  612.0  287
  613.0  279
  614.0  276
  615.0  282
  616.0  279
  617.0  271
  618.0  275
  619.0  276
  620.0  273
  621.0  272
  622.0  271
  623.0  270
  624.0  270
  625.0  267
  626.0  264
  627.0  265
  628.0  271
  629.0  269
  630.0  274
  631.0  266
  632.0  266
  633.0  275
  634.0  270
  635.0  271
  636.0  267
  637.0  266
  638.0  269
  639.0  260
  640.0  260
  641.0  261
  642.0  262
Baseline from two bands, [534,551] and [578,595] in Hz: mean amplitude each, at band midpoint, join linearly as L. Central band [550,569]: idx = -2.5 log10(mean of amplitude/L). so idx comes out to 0.04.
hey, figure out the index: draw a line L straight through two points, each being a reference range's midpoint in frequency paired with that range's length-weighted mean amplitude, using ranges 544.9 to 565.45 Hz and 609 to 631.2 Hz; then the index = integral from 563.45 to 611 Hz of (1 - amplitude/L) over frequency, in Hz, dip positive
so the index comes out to -2.7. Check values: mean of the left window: 277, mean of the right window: 275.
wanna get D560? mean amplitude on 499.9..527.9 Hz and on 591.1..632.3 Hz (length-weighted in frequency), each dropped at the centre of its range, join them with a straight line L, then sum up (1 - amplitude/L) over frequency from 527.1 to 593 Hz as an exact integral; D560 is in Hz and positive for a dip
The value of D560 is 1.0 Hz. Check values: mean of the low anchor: 303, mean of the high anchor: 280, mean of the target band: 287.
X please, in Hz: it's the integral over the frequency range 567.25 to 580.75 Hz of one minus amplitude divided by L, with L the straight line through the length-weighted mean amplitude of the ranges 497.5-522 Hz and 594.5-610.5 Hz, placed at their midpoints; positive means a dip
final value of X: -0.4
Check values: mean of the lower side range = 302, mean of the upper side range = 290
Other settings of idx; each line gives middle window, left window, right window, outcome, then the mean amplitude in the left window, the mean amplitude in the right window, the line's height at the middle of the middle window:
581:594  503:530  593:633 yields 0.01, 302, 280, 286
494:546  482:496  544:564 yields -0.04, 295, 277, 287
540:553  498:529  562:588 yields 0.02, 302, 292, 297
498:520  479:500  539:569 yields -0.03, 296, 282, 292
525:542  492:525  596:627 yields 0.02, 301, 282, 296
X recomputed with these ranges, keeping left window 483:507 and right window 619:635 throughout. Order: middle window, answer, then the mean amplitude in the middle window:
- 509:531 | -0.81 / 302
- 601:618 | -0.81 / 286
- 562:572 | -0.19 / 287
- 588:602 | -0.41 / 284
